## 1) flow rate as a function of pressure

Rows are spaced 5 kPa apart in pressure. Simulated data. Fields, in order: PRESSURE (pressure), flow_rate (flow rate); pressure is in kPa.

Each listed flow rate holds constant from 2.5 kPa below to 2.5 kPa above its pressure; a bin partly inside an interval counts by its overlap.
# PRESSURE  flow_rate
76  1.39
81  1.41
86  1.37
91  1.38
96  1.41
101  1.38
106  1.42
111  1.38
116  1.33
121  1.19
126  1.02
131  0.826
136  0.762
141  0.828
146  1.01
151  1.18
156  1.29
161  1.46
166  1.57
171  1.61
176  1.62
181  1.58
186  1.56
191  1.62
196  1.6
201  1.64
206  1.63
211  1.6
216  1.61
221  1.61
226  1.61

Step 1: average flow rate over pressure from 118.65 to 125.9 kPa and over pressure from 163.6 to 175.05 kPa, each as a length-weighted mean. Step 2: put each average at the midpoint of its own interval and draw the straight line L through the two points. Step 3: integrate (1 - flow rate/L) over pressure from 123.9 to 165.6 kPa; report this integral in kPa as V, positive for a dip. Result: 8.9 kPa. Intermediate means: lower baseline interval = 1.13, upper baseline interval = 1.59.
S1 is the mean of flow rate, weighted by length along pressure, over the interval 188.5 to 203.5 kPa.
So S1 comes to 1.62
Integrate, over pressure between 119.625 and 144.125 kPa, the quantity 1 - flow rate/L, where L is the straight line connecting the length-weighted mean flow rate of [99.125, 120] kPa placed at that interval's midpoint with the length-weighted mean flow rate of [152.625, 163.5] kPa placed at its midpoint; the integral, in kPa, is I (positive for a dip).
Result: 8.0 kPa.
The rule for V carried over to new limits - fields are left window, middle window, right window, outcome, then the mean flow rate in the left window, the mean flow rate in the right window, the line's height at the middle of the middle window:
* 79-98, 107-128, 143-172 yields 1.8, 1.39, 1.33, 1.37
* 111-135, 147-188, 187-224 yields -2.5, 1.1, 1.61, 1.38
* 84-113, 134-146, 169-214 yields 5.2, 1.39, 1.61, 1.49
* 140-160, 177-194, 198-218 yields -2.0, 1.12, 1.62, 1.43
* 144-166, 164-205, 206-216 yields -4.3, 1.28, 1.61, 1.45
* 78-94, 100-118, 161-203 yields 0.7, 1.39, 1.59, 1.44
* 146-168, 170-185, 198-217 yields -1.6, 1.33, 1.62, 1.45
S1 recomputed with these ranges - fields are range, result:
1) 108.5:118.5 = 1.35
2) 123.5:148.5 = 0.889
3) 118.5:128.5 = 1.1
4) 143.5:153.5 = 1.09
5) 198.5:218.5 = 1.62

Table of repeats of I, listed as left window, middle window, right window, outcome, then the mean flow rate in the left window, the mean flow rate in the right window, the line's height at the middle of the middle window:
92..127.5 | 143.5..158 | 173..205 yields 3.1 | 1.32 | 1.6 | 1.47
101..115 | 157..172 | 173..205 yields 0.2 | 1.39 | 1.6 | 1.54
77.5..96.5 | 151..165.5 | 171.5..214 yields 1.6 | 1.39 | 1.61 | 1.54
